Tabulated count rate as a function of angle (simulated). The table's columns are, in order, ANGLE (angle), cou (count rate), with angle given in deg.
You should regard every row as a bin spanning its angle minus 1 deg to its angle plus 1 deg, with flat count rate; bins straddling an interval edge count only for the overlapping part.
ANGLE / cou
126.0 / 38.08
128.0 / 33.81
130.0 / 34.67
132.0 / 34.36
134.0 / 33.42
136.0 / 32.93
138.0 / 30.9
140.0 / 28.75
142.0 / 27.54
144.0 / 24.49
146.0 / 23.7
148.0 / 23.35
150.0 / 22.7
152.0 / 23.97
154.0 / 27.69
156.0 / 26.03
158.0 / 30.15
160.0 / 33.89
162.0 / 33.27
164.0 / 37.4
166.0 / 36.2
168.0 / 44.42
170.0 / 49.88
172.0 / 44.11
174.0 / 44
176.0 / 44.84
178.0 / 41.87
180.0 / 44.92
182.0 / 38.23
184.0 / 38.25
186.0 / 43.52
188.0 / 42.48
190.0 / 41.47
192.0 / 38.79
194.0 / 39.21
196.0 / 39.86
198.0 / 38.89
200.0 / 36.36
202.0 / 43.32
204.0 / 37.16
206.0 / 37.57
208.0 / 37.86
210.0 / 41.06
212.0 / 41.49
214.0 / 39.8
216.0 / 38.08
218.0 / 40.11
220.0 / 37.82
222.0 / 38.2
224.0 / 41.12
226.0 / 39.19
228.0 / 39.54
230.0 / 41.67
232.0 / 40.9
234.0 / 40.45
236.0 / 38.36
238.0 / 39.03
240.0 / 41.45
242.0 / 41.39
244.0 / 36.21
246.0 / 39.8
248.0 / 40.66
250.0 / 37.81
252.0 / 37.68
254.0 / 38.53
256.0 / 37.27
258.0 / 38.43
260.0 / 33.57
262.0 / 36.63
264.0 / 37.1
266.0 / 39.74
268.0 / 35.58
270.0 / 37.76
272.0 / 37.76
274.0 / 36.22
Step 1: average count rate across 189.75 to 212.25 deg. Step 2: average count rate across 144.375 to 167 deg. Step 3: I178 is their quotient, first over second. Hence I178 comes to 1.36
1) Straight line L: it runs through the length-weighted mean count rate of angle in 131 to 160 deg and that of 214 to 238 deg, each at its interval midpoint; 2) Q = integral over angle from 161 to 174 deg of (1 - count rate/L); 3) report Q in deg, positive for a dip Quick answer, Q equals -4.1 deg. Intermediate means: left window 28.1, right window 39.6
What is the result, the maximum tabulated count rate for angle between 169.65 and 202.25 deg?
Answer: 49.88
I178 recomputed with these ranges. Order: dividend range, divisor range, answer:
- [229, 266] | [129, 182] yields 1.14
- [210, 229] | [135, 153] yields 1.49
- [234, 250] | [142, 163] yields 1.47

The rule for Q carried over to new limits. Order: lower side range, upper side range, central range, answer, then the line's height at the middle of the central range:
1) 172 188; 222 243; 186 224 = 1.6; 41.3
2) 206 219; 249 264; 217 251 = -1.1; 38.4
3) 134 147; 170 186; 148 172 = 2.1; 36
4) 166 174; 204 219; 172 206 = 1.1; 42.2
